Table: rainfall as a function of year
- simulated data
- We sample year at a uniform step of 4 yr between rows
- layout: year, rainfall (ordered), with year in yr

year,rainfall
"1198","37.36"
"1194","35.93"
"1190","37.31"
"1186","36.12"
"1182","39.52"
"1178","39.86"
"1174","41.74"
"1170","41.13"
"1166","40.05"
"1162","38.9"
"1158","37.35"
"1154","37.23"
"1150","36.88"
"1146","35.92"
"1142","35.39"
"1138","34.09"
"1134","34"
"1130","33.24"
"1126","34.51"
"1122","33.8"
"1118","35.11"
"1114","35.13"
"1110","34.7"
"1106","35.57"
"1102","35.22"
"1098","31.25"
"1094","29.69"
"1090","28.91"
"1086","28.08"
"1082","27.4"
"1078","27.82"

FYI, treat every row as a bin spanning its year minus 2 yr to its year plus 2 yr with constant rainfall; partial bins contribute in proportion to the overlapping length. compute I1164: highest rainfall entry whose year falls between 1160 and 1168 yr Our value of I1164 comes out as 40.05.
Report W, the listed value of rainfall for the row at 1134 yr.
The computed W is 34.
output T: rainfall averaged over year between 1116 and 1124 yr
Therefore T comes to 34.5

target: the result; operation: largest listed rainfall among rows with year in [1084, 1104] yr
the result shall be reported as 35.22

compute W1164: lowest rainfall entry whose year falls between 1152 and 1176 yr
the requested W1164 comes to 37.23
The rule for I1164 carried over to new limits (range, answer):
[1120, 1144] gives 35.39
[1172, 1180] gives 41.74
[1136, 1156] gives 37.23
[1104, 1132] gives 35.57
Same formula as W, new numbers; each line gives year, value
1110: 34.7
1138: 34.09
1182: 39.52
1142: 35.39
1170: 41.13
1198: 37.36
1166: 40.05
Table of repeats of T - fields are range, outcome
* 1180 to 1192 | 37.6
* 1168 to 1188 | 39.7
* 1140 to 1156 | 36.4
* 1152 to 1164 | 37.8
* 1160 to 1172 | 40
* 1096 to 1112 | 34.2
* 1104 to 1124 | 34.9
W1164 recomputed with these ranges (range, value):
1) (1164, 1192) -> 36.12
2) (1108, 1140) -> 33.24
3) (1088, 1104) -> 28.91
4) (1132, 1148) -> 34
